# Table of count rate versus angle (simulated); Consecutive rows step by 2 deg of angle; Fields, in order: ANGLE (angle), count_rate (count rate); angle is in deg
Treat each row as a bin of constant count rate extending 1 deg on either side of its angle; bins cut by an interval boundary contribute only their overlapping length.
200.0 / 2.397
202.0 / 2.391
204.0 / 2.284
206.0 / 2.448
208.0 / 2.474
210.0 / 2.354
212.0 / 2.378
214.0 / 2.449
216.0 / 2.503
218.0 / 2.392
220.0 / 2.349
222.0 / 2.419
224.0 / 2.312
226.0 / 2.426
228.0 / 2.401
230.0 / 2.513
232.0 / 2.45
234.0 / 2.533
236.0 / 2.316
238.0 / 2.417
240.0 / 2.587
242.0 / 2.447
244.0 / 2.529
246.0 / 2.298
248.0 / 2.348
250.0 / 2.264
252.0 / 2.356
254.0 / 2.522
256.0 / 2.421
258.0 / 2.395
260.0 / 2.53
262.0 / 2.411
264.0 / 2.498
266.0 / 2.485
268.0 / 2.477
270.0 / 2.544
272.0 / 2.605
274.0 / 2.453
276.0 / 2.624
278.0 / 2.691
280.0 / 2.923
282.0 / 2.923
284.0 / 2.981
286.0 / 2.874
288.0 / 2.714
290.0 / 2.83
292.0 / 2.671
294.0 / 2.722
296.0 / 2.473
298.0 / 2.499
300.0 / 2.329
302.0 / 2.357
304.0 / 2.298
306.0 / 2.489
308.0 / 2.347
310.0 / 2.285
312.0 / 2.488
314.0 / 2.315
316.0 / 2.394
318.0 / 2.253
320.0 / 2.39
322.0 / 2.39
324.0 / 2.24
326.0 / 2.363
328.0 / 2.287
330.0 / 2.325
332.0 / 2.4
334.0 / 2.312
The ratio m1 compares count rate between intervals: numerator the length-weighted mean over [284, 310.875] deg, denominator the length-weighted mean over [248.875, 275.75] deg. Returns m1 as 1.03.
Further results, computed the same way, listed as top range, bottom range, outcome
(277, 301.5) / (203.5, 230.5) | 1.13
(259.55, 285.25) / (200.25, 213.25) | 1.10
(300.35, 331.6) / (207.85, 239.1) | 0.97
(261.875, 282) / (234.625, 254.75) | 1.08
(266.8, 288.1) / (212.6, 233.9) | 1.12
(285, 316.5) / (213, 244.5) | 1.03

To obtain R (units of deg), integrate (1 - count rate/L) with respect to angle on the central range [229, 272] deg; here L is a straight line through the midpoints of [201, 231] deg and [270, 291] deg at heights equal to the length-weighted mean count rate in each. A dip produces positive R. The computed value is 2.3 deg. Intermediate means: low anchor 2.41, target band 2.45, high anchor 2.75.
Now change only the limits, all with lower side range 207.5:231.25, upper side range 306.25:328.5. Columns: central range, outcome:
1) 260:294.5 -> -4.3 deg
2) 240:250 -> -0.1 deg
